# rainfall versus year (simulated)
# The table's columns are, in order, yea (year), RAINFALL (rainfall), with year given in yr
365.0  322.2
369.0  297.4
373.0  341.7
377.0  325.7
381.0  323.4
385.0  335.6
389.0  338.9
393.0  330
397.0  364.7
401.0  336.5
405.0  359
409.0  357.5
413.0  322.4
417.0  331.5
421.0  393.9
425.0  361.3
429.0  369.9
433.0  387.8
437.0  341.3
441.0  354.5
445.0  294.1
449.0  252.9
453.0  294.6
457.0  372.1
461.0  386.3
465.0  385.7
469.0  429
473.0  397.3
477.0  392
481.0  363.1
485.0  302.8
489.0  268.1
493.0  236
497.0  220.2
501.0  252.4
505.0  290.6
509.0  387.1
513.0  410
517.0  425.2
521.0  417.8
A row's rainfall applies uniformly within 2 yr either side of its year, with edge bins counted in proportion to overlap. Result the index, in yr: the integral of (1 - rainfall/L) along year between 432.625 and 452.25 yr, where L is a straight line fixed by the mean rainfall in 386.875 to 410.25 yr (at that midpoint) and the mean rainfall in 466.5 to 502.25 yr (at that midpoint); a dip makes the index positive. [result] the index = 0.9 yr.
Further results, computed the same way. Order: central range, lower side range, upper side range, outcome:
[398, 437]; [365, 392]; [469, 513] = -3.9 yr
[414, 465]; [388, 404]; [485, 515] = -3.6 yr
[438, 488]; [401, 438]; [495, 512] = -4.0 yr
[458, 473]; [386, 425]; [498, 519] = -2.2 yr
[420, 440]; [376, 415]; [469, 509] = -2.4 yr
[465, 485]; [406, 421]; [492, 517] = -3.8 yr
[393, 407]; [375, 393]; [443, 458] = -1.2 yr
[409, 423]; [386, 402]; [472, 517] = -0.5 yr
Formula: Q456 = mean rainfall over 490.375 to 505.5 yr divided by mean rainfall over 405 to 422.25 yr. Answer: 0.70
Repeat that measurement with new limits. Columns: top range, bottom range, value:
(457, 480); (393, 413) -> 1.13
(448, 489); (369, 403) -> 1.06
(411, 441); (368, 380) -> 1.11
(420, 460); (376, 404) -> 1.01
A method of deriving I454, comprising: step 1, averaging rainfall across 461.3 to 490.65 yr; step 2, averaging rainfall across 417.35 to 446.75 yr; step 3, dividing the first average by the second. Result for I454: 1.0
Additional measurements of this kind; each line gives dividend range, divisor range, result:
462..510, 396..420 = 0.94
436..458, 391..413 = 0.91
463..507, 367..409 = 0.96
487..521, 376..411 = 0.93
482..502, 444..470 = 0.76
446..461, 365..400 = 0.95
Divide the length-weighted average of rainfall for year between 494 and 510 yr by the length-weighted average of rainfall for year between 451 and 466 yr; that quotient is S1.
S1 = 0.78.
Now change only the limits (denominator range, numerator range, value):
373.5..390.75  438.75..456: 0.92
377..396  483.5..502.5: 0.76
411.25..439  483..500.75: 0.71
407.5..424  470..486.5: 1.05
